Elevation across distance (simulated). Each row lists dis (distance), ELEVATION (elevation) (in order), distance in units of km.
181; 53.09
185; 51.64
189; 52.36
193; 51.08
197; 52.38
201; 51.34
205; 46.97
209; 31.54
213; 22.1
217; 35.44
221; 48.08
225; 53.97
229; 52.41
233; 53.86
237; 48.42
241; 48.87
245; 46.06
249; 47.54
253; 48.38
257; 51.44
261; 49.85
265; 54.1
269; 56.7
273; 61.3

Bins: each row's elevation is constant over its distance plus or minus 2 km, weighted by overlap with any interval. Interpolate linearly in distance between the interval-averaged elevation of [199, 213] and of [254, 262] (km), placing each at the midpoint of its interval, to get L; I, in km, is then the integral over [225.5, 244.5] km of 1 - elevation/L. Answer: -2.0 km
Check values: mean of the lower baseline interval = 40.3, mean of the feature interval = 50.8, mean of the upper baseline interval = 50.5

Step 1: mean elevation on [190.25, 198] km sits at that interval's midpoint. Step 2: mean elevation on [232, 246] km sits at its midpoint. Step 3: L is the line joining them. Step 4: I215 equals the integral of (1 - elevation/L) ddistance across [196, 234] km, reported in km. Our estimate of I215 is 4.6 km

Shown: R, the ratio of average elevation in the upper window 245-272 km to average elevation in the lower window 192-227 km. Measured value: 1.18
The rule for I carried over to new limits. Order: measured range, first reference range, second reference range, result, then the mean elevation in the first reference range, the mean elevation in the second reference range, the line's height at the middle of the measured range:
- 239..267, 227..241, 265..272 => 2.4 km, 51.2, 56.6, 54.2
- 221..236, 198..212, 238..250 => -2.3 km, 42.4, 47.6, 45.5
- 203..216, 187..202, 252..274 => 4.6 km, 51.8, 53.5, 52.2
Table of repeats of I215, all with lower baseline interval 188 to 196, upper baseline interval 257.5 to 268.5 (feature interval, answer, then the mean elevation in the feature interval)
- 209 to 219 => 4.4 km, 29.3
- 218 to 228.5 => 0.5 km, 49.7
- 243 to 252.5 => 1.0 km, 47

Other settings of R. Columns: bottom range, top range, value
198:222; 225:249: 1.27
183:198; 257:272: 1.04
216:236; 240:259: 0.98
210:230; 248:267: 1.22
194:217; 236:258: 1.18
